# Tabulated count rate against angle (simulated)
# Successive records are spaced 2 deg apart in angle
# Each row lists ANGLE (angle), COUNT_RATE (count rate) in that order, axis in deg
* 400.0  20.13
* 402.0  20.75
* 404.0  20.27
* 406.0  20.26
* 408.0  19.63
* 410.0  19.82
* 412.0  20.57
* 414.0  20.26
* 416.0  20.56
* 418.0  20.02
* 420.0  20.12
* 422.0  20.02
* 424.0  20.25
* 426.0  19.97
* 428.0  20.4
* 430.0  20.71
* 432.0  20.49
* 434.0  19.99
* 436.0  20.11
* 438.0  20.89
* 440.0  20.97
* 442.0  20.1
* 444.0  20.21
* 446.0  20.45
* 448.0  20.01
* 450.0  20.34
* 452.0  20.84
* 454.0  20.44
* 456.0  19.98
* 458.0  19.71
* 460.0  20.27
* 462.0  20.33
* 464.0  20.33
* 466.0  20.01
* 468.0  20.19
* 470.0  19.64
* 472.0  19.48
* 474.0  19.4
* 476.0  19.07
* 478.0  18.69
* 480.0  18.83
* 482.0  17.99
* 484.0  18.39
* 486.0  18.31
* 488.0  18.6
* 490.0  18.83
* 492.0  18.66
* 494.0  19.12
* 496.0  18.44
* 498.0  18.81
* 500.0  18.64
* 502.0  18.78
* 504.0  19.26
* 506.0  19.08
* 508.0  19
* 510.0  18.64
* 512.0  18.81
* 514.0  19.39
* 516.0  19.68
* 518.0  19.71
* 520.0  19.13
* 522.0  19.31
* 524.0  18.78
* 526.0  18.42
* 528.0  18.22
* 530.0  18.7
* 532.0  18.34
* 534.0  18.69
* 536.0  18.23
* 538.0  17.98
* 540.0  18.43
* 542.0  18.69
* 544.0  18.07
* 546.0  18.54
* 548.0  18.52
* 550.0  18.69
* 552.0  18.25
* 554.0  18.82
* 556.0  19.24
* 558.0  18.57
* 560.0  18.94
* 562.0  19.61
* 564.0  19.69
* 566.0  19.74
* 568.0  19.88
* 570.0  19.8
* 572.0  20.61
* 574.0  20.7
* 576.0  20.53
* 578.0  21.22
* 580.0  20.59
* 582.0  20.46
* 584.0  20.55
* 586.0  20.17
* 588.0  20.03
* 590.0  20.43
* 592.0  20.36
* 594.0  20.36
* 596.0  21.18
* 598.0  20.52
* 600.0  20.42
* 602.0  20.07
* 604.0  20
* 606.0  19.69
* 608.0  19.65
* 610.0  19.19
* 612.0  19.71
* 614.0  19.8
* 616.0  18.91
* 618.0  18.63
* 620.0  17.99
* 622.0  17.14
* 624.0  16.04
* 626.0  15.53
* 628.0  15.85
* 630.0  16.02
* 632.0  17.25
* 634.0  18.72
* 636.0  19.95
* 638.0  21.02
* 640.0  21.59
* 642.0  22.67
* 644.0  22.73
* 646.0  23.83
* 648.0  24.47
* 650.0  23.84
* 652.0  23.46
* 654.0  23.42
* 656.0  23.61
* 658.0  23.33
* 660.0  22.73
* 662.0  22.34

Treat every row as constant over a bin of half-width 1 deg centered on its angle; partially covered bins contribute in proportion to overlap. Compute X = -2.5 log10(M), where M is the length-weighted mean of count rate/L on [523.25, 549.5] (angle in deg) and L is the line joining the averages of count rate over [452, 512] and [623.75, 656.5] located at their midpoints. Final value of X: 0.07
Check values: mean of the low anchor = 19.2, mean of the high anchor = 20.6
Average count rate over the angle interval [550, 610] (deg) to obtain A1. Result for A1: 20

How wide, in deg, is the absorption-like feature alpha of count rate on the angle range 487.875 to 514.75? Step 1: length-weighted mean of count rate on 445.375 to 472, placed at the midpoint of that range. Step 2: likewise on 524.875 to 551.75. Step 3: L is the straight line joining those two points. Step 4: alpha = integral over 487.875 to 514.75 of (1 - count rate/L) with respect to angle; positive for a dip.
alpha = 0.51 deg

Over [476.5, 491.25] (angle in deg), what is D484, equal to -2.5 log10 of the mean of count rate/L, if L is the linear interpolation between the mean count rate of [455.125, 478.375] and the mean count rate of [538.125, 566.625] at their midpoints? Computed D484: 0.060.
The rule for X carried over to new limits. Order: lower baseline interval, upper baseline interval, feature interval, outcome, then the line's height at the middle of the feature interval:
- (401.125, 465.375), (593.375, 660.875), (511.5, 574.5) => 0.07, 20.3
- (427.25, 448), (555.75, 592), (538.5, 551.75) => 0.09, 20.1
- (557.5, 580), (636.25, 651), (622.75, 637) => 0.29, 22.2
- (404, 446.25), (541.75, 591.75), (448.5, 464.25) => -0.01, 20.1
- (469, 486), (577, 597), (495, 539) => 0.04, 19.5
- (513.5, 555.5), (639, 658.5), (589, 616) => 0.07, 21.4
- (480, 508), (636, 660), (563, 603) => 0.04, 21.2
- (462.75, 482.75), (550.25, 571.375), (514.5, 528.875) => 0.01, 19.3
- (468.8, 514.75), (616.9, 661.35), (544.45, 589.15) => 0.00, 19.7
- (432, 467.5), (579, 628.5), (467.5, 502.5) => 0.07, 20.1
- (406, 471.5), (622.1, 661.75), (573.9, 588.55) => 0.00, 20.6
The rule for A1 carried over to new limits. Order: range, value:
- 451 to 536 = 19.2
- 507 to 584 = 19.2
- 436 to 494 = 19.7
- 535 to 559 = 18.5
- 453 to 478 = 19.9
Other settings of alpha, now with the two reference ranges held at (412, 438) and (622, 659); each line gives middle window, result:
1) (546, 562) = 1.4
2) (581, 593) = 0.1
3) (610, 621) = 0.8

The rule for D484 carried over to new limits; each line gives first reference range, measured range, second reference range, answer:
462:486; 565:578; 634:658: 0.05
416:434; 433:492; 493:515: -0.01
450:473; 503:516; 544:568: 0.03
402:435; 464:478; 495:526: 0.00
